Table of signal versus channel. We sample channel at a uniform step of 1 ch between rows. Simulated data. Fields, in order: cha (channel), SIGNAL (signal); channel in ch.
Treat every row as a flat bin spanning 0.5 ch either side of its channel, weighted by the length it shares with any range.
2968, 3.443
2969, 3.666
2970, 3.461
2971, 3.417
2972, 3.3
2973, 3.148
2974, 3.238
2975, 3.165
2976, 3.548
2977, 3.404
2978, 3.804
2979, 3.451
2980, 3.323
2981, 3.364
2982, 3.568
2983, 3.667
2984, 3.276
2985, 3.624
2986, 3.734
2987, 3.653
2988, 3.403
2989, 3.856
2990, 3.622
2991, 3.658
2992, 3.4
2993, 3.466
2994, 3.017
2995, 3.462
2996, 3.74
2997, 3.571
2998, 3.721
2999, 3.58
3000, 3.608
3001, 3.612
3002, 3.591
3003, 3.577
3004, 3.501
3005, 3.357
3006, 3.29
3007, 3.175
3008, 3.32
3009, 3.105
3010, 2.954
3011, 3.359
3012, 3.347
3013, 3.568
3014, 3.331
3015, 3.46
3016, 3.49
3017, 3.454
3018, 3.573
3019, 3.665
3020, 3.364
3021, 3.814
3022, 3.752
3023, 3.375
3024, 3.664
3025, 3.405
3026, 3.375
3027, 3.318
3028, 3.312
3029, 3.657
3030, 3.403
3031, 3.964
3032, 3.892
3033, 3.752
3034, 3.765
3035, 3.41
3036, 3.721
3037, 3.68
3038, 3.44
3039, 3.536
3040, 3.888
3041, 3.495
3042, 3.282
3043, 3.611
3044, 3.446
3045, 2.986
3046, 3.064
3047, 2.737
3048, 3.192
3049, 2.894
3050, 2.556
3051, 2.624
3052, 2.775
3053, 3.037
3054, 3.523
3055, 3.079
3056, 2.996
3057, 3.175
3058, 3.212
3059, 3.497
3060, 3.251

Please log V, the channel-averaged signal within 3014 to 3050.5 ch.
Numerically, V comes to 3.45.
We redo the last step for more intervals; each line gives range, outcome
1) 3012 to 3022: 3.53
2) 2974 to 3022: 3.48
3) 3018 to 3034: 3.59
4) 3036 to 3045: 3.53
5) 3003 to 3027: 3.42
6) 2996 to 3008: 3.51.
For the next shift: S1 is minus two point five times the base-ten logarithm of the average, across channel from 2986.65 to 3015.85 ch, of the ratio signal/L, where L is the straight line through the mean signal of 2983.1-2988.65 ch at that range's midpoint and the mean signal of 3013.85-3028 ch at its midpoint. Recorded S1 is 0.02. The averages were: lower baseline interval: 3.56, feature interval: 3.46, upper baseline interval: 3.5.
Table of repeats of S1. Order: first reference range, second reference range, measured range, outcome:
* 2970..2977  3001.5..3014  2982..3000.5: -0.07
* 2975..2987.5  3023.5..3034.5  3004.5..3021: 0.06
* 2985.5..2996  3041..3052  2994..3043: -0.07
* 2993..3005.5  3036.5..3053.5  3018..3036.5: -0.08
